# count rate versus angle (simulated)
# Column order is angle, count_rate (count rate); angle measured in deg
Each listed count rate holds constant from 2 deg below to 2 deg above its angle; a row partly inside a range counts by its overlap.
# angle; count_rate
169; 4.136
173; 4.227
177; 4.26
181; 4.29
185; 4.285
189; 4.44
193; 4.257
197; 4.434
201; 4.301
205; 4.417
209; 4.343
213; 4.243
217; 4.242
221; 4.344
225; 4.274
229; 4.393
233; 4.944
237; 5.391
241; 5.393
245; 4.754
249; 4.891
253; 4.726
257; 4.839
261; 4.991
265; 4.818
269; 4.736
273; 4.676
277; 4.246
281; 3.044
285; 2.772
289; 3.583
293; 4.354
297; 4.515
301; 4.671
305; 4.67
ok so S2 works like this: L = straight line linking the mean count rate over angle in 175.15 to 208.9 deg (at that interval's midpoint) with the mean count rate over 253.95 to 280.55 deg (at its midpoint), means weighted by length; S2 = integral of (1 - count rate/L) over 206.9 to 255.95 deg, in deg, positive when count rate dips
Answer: -1.9 deg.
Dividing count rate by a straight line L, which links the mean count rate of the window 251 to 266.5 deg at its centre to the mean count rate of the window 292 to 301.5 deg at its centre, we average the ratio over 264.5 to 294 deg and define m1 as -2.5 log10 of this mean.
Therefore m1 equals 0.17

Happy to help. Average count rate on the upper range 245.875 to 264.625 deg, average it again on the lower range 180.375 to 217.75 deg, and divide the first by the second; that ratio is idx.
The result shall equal 1.12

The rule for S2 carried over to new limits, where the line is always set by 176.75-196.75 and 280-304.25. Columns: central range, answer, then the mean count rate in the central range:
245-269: -4.7 deg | 4.83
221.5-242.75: -3.6 deg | 4.84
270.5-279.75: -0.9 deg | 4.36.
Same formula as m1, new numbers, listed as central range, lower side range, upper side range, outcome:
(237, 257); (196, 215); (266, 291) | -0.215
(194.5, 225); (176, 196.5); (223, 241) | 0.060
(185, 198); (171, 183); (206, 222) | -0.021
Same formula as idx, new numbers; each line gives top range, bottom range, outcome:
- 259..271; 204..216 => 1.12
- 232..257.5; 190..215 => 1.15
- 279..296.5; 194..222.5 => 0.82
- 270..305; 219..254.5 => 0.84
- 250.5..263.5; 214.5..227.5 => 1.13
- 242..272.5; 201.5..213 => 1.11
